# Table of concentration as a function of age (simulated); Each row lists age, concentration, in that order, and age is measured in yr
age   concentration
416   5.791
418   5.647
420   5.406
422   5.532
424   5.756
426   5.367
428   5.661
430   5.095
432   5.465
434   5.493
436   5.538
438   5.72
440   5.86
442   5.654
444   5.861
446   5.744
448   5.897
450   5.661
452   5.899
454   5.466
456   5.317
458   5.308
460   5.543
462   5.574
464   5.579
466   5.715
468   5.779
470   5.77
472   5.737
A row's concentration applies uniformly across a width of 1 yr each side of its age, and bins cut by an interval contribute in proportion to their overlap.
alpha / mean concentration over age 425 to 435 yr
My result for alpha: 5.42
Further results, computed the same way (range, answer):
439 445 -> 5.79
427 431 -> 5.38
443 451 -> 5.79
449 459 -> 5.53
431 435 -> 5.48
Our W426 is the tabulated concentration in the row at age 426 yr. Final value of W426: 5.367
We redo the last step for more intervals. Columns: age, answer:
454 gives 5.466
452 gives 5.899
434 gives 5.493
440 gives 5.86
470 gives 5.77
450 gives 5.661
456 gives 5.317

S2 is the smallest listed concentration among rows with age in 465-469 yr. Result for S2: 5.715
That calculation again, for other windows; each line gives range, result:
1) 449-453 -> 5.661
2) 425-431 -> 5.095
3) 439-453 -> 5.654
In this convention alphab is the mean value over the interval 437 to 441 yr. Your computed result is 5.79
